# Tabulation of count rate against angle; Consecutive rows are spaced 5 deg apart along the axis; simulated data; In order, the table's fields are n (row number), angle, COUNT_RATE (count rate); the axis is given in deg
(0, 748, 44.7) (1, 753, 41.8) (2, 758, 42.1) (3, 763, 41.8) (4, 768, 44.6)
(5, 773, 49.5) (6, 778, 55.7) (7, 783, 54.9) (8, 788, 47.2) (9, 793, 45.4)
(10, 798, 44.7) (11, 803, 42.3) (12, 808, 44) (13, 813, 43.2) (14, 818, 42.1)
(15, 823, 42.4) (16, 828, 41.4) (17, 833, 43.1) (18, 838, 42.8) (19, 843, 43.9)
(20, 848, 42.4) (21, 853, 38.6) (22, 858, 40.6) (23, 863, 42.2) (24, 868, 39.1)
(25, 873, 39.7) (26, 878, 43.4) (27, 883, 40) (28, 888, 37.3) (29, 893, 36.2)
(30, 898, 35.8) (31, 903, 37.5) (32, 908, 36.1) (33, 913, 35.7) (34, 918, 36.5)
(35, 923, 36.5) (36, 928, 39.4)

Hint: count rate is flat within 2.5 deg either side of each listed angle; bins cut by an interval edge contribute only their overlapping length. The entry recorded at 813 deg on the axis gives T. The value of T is 43.2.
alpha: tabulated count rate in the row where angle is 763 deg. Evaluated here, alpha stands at 41.8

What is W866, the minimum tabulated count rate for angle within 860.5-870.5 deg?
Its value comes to 39.1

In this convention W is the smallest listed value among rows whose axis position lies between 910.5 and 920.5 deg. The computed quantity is 35.7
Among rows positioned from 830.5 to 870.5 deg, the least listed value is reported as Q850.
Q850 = 38.6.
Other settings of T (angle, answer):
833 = 43.1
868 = 39.1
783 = 54.9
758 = 42.1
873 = 39.7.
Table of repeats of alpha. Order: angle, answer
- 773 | 49.5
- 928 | 39.4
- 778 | 55.7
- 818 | 42.1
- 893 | 36.2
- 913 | 35.7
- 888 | 37.3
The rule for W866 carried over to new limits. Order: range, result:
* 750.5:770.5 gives 41.8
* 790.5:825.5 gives 42.1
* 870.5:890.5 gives 37.3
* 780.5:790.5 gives 47.2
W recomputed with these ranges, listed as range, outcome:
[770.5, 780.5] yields 49.5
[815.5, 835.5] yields 41.4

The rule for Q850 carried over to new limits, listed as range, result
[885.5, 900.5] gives 35.8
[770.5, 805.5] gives 42.3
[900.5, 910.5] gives 36.1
